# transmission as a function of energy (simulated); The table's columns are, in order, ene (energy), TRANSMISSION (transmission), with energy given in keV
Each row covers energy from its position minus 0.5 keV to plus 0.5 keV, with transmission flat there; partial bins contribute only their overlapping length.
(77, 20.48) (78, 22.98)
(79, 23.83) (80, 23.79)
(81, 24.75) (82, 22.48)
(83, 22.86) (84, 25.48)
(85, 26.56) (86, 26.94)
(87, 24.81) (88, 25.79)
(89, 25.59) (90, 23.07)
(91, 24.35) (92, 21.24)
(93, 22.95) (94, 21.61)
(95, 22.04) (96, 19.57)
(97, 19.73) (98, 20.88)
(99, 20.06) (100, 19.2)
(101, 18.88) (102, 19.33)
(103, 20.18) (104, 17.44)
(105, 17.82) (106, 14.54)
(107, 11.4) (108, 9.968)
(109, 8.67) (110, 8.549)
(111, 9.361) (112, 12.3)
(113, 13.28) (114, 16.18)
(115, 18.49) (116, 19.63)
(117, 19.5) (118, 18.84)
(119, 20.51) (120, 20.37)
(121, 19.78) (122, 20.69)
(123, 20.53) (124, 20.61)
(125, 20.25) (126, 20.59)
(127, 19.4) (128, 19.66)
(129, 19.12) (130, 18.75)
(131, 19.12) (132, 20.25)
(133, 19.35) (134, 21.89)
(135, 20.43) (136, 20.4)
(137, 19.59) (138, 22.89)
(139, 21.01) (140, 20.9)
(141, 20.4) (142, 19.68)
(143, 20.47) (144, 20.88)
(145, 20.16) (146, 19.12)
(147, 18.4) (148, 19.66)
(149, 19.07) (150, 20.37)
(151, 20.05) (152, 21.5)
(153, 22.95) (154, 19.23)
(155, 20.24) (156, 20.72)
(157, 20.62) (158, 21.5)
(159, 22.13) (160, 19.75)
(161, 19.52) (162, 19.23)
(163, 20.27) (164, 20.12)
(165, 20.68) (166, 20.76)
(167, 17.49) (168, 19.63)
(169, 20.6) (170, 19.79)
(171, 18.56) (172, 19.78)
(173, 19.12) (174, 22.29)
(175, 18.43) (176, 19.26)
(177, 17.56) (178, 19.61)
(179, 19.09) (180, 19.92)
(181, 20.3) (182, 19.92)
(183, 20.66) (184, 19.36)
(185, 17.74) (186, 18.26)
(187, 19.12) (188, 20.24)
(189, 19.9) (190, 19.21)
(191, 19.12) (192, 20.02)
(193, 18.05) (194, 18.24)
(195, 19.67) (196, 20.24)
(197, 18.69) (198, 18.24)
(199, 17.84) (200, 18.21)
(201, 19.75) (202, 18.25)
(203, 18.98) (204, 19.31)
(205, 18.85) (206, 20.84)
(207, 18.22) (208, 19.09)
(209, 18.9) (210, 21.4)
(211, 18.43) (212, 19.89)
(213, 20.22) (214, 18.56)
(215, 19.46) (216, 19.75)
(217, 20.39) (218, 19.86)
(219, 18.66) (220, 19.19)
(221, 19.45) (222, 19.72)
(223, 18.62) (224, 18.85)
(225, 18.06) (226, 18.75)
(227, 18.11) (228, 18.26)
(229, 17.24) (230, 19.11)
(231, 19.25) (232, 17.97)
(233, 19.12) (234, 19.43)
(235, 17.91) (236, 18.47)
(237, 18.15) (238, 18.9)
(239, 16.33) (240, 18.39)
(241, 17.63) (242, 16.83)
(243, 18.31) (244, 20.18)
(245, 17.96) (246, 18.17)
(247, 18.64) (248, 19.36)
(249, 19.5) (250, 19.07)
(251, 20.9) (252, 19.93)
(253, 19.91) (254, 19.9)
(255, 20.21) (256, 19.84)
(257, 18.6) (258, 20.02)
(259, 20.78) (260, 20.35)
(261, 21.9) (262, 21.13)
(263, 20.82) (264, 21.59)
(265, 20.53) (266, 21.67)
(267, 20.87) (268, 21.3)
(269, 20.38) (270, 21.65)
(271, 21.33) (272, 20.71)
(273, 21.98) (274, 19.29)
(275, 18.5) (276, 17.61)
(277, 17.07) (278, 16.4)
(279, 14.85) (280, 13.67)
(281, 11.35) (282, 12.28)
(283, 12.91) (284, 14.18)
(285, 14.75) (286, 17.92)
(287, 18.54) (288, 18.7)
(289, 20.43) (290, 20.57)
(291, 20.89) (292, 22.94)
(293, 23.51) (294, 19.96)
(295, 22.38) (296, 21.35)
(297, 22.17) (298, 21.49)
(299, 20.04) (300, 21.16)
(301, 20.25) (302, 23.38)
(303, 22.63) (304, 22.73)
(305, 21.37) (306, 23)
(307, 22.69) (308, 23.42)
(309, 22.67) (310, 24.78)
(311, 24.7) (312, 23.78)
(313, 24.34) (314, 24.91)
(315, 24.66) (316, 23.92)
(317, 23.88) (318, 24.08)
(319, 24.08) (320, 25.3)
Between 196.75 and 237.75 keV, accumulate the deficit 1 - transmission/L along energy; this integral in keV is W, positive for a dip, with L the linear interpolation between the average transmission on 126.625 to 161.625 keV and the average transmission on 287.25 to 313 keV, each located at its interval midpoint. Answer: 4.1 keV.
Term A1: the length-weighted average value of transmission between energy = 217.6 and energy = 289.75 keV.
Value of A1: 18.7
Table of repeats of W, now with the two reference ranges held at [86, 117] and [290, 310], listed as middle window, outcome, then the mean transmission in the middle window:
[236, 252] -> 1.8 keV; 18.6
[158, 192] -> 0.1 keV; 19.7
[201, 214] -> 0.6 keV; 19.3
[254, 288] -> 4.5 keV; 18.7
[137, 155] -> -1.1 keV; 20.4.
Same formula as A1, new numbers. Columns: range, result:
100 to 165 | 18.9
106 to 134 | 17.3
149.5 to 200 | 19.7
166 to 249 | 19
